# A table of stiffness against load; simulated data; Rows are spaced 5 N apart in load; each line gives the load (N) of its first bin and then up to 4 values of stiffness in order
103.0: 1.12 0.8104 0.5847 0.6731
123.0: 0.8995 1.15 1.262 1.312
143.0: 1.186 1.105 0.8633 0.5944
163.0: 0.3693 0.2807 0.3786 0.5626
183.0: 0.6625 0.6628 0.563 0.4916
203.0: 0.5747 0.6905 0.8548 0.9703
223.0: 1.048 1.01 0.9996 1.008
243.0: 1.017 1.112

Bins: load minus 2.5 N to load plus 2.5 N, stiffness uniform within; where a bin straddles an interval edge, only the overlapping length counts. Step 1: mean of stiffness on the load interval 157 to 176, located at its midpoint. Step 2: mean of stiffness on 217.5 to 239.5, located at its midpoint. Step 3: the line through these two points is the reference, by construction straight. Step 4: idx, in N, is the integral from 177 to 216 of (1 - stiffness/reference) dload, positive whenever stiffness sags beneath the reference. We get 2.4 N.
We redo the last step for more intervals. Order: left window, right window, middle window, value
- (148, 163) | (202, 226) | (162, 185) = 9.5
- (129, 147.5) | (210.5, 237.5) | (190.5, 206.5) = 7.6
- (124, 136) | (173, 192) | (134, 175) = 7.1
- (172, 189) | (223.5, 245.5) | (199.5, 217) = 1.9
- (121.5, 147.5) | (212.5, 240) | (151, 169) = 9.4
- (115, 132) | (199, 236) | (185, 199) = 4.7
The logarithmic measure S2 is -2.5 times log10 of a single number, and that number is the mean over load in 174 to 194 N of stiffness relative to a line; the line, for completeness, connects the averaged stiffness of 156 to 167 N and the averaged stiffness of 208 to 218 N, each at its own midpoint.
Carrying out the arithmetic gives 0.04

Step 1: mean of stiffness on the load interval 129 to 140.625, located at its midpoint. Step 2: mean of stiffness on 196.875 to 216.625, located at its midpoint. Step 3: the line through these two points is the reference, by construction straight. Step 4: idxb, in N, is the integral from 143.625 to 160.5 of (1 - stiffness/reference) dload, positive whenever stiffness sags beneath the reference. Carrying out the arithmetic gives 3.7 N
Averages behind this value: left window 1.27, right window 0.682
